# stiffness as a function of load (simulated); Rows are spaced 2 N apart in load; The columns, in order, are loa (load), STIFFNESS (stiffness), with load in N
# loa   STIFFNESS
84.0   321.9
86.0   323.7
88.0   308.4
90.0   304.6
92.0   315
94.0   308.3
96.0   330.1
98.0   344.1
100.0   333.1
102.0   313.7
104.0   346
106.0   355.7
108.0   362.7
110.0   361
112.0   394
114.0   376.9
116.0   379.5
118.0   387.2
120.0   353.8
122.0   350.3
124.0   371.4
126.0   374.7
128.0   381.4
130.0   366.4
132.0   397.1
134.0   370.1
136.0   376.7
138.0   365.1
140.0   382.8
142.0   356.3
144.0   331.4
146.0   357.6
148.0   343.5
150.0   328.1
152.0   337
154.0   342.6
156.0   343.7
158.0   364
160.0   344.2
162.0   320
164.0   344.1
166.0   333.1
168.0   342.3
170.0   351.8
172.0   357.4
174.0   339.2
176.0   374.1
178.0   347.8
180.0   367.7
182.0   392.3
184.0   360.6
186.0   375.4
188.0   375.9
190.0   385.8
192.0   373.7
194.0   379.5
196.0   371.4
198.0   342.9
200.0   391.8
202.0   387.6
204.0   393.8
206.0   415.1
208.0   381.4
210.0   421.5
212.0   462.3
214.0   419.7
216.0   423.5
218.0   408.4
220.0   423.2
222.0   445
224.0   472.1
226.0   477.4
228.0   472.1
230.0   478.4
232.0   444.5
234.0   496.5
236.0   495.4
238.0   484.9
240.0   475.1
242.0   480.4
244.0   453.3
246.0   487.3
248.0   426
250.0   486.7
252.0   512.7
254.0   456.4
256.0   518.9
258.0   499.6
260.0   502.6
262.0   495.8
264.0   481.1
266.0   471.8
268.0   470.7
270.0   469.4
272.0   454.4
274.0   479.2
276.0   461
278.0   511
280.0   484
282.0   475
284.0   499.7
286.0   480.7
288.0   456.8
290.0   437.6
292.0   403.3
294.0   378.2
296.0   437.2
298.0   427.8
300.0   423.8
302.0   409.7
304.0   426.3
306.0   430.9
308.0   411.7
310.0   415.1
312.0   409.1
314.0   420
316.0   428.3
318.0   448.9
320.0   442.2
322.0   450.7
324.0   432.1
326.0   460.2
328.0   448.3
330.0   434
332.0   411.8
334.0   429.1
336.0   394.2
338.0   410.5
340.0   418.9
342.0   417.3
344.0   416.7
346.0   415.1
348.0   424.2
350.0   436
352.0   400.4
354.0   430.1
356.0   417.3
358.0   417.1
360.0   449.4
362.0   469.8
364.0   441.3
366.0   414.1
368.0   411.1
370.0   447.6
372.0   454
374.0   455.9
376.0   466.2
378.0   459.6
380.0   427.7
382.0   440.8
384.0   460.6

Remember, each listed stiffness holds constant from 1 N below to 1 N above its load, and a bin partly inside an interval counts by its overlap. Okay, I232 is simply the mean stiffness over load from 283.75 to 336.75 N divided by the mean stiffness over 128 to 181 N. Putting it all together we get 1.2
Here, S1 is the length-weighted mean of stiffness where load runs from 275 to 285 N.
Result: 486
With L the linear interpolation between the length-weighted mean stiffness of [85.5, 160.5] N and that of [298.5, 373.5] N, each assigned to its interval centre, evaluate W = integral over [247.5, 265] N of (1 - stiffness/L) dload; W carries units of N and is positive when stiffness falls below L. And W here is -3.9 N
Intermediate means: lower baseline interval 352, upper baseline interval 428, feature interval 488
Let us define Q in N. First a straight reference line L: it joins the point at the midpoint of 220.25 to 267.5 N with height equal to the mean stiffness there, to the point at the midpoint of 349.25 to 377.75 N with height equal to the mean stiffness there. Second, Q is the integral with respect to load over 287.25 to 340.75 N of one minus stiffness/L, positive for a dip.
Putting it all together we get 3.3 N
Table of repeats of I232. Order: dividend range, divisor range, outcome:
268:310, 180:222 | 1.13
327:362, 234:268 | 0.88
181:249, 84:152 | 1.21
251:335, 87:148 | 1.27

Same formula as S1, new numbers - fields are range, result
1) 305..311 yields 419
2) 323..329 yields 447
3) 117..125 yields 366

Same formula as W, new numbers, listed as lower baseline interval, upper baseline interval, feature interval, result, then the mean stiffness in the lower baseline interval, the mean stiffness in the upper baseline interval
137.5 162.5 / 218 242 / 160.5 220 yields 4.4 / 348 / 467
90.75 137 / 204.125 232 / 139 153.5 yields 1.3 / 358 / 437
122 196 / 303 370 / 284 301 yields -1.0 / 360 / 427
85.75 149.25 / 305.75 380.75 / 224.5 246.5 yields -4.6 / 354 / 431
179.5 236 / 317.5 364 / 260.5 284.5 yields -3.3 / 414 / 429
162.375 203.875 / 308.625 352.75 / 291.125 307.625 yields -0.2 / 365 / 426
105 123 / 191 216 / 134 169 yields 2.9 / 369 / 396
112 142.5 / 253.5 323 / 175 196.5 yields 1.6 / 374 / 453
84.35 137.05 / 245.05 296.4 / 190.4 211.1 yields 1.6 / 353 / 471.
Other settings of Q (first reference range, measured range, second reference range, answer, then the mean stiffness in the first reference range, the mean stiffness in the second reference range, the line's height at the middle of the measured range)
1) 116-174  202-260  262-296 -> -4.3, 356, 464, 425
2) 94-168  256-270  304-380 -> -3.0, 355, 431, 402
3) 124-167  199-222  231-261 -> 1.3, 356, 481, 437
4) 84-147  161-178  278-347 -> 1.4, 354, 433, 375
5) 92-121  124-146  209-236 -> 0.4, 352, 451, 376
